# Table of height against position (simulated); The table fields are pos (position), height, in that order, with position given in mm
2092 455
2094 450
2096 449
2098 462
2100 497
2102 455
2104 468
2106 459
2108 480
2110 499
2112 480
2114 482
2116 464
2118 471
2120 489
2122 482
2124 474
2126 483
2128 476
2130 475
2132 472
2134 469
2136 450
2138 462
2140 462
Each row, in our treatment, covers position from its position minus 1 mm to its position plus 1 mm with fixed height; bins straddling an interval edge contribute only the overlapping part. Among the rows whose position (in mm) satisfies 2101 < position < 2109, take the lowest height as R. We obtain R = 455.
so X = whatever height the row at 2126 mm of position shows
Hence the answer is 483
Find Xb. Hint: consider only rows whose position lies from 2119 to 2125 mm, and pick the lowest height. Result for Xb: 474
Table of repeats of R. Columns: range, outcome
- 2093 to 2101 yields 449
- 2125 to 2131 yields 475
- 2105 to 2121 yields 459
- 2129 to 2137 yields 450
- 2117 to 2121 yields 471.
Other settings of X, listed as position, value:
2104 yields 468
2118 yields 471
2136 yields 450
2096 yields 449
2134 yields 469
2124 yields 474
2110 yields 499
